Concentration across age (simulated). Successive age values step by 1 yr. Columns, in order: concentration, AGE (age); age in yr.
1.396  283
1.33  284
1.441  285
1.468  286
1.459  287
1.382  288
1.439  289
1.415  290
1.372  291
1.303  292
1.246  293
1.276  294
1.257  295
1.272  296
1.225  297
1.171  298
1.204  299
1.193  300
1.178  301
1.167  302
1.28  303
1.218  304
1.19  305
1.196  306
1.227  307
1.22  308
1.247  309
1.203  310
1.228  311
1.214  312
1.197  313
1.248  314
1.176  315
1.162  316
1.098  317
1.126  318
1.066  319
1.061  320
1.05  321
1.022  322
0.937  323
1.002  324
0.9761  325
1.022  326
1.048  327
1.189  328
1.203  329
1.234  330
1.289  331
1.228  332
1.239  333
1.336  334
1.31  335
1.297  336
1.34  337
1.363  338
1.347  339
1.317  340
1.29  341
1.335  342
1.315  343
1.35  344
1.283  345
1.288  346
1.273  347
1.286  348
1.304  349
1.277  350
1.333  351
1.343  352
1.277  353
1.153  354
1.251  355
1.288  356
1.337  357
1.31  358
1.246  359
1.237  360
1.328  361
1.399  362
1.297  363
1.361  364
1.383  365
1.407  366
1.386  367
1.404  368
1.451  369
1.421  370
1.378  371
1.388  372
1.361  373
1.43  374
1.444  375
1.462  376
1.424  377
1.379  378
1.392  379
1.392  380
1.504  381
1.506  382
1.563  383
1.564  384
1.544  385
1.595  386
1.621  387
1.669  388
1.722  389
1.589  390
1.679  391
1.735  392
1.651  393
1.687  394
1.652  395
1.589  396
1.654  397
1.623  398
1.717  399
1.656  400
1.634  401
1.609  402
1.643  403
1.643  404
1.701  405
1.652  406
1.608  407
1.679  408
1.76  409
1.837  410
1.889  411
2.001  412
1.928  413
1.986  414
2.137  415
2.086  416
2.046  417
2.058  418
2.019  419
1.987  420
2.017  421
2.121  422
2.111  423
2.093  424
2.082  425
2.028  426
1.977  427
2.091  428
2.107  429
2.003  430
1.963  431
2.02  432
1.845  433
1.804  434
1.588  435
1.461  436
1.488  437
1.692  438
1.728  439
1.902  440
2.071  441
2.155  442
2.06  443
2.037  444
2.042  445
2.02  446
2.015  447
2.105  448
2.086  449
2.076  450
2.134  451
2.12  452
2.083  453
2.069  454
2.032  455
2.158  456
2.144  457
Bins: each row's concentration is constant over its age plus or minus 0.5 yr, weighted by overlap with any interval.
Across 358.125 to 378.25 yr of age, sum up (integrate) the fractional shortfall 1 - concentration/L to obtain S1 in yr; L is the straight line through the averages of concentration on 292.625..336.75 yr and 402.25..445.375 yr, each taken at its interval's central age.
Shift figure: 2.09 yr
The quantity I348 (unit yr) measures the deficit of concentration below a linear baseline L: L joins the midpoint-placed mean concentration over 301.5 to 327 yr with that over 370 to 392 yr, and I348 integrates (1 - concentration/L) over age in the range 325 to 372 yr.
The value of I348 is 1.1 yr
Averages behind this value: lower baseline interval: 1.14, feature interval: 1.3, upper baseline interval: 1.51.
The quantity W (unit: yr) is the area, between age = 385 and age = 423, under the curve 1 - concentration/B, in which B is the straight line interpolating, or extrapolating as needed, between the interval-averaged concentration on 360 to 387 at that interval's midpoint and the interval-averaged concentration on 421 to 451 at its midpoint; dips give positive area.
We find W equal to -2.0 yr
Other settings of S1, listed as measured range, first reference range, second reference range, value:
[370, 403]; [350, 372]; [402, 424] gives 1.1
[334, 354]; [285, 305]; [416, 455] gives 2.9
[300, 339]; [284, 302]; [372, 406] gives 5.7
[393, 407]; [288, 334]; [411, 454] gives 1.0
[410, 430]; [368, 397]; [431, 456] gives -2.8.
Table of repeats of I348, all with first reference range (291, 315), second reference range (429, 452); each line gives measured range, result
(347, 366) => 2.5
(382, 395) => 0.3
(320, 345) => 3.1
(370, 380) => 1.2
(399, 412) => 0.3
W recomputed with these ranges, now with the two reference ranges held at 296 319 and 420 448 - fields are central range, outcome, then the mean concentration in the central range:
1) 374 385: 1.1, 1.47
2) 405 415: -0.1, 1.83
